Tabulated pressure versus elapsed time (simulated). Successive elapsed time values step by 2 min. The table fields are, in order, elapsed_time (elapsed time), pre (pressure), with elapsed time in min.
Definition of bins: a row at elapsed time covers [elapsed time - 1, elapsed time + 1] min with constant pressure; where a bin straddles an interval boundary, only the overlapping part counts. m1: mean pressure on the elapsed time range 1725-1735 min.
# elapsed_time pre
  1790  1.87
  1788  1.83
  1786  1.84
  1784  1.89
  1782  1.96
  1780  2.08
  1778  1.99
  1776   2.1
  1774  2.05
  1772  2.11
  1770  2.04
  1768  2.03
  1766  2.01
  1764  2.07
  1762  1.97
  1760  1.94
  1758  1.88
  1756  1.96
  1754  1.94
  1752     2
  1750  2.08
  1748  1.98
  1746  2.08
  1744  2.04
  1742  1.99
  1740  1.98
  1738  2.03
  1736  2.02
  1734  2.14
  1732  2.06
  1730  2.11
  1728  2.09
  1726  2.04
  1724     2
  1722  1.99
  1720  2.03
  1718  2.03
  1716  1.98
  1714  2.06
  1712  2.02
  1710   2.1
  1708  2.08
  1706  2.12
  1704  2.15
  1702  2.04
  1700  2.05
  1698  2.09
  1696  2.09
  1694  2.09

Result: 2.09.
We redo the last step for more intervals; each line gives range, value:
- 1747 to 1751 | 2.03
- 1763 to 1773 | 2.05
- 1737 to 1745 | 2.01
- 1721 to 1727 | 2.01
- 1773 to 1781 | 2.06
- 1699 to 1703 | 2.04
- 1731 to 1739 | 2.06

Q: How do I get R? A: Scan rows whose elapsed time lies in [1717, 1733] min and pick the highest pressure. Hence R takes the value 2.11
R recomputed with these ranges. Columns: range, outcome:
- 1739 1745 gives 2.04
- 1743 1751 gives 2.08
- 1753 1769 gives 2.07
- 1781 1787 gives 1.96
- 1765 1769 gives 2.03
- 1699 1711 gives 2.15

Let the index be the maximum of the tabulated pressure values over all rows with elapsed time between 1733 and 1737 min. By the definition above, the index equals 2.14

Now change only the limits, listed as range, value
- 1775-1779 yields 2.1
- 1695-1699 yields 2.09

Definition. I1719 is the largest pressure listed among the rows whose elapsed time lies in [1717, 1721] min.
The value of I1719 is 2.03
